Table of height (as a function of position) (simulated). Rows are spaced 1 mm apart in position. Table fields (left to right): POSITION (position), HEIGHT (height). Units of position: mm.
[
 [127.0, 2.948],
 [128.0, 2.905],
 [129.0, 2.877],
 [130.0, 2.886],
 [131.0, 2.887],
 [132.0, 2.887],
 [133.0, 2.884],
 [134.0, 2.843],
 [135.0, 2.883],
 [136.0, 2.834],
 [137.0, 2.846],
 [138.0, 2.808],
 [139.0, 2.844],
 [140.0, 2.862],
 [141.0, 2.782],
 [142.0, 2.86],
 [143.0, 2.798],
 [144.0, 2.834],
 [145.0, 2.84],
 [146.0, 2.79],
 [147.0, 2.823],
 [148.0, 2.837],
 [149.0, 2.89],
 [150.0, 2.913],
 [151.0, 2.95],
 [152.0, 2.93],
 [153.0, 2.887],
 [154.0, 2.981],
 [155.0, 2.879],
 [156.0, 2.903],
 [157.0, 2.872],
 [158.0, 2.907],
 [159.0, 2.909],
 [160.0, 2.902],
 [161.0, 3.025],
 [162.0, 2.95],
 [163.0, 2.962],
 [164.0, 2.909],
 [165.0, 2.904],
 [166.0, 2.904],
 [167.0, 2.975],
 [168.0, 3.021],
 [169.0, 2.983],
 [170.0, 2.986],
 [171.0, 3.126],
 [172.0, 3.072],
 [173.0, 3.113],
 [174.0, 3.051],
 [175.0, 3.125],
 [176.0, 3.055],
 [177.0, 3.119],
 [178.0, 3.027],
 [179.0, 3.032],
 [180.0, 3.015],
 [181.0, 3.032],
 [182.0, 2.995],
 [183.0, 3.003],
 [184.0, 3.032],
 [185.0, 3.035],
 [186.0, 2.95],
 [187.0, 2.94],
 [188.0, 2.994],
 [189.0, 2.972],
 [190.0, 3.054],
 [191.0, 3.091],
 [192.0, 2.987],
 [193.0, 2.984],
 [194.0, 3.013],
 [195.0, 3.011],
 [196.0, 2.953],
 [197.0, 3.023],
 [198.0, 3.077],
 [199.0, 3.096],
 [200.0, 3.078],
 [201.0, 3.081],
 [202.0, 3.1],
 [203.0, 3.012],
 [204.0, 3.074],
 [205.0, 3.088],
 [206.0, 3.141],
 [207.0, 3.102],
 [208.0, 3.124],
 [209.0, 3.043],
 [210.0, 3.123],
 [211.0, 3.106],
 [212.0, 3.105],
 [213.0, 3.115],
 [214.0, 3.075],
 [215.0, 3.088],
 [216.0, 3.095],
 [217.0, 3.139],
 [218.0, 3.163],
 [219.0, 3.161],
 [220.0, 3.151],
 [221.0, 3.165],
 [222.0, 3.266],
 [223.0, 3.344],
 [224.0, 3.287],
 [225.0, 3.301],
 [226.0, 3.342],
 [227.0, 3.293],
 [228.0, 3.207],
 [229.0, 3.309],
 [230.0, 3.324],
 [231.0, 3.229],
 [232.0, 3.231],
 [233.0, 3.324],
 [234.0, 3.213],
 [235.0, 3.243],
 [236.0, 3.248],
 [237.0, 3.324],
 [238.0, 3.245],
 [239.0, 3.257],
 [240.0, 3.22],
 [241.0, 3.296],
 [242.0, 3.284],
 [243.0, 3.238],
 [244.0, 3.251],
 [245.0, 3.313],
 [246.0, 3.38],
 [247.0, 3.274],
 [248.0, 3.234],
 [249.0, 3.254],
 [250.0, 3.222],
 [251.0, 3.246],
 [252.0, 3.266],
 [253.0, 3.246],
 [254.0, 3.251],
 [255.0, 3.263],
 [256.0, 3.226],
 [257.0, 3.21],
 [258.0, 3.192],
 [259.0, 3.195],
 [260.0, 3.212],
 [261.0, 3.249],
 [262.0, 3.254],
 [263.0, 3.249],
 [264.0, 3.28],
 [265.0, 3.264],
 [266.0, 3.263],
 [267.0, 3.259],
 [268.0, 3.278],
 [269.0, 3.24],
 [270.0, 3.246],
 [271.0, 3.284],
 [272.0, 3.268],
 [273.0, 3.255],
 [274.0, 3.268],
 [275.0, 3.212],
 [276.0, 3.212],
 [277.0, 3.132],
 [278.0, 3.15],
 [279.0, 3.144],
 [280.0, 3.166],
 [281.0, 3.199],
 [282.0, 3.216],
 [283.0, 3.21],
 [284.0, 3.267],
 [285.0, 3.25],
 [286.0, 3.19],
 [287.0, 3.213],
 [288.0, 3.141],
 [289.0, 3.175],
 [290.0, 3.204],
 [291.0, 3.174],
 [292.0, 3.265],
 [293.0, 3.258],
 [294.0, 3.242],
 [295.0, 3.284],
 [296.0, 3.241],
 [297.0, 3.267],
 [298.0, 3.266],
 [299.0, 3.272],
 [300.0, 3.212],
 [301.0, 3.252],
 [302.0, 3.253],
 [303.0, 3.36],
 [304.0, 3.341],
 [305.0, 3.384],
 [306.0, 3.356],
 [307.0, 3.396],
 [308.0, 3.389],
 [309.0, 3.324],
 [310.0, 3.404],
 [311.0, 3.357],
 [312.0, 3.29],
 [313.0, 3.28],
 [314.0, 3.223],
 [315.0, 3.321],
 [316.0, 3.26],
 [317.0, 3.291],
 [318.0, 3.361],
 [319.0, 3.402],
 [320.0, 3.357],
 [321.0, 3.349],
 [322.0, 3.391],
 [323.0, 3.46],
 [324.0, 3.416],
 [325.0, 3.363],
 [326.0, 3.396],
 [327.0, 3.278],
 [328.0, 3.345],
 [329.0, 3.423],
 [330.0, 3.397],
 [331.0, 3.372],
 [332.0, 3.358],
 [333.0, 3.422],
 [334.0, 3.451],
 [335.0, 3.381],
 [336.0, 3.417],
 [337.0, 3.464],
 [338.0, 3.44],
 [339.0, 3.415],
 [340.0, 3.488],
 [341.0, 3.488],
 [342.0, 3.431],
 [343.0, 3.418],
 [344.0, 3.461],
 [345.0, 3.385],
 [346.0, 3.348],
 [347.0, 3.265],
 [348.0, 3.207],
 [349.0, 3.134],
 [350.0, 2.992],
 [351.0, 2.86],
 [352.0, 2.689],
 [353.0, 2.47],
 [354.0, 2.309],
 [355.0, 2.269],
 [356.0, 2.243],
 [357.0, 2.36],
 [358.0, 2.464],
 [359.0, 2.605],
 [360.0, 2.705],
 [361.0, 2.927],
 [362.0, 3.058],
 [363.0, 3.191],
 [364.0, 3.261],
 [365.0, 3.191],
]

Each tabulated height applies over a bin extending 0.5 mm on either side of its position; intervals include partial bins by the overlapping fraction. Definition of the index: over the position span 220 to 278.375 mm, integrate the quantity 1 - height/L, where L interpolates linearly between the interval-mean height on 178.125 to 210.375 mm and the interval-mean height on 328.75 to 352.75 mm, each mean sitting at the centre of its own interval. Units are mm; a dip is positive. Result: -2.1 mm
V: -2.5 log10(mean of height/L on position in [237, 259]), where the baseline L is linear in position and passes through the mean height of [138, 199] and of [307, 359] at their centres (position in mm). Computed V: -0.06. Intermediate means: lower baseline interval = 2.96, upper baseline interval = 3.21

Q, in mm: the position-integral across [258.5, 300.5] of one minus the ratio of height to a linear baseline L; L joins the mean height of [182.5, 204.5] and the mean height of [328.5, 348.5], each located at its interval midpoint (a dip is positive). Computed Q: 0.2 mm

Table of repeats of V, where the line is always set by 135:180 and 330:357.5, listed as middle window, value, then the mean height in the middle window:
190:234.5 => -0.052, 3.14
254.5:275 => -0.068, 3.25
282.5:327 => -0.069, 3.3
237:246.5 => -0.088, 3.28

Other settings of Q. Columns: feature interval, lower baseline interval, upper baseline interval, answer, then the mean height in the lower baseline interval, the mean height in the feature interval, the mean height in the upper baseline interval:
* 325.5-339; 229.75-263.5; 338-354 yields -0.9 mm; 3.25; 3.4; 3.18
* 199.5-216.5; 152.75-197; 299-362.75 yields -0.3 mm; 2.99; 3.09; 3.21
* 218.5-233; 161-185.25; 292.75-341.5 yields -0.6 mm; 3.02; 3.26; 3.35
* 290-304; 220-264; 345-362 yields -1.1 mm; 3.26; 3.26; 2.77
